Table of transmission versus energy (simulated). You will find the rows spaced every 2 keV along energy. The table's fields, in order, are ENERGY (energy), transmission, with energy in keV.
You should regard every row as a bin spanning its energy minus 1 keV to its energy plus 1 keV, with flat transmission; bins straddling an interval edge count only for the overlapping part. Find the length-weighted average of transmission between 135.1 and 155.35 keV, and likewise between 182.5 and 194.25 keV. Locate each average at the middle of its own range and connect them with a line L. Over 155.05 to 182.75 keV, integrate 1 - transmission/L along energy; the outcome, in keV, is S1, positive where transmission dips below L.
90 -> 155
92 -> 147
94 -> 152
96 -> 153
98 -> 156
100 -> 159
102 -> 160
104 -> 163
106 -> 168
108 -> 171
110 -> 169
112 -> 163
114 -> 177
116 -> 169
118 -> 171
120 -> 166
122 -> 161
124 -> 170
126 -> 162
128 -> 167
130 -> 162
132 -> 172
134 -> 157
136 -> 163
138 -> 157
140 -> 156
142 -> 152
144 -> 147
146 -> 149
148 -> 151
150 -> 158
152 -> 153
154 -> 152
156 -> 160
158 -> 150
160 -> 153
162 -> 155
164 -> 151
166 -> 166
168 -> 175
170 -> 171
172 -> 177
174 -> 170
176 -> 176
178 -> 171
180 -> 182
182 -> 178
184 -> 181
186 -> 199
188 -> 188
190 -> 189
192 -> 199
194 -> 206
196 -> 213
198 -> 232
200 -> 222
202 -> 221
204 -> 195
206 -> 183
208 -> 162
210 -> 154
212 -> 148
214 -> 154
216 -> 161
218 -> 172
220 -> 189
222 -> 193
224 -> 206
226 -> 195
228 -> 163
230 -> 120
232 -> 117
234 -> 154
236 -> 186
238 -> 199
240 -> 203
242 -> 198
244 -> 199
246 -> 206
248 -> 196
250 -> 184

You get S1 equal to 1.3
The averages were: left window 154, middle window 167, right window 192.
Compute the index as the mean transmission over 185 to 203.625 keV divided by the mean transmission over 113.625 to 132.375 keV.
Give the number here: 1.2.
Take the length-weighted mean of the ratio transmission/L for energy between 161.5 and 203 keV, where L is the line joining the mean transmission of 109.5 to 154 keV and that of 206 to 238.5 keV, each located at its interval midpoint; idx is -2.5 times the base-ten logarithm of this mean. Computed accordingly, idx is -0.14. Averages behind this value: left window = 161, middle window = 187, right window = 167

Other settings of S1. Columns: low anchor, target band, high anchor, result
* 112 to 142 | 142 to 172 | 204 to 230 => 1.8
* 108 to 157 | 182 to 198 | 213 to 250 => -2.4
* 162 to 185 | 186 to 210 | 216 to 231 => -3.5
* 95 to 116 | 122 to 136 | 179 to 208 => 0.7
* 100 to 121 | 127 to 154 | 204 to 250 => 2.0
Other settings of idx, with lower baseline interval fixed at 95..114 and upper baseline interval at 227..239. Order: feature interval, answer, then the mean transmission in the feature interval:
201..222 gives -0.11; 175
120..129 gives -0.02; 165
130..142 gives 0.01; 160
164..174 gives -0.07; 170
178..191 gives -0.16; 185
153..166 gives 0.04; 154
